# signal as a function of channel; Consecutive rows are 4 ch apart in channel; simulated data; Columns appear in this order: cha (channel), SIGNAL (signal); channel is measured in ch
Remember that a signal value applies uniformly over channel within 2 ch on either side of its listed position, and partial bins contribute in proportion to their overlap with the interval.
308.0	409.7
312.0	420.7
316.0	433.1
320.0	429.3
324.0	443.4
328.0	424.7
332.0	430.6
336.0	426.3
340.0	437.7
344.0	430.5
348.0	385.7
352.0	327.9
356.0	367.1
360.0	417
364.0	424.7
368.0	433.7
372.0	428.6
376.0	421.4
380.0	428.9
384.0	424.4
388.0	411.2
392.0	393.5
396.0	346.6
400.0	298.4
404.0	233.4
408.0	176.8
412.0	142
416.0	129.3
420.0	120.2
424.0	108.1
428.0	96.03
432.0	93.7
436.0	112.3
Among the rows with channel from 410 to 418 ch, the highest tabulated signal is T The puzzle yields 142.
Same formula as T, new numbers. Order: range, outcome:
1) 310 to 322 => 433.1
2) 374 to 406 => 428.9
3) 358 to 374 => 433.7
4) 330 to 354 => 437.7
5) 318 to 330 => 443.4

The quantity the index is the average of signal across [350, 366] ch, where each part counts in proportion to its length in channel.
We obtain 384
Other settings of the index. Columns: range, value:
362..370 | 429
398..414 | 213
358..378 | 425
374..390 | 421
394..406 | 293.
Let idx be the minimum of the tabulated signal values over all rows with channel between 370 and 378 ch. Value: 421.4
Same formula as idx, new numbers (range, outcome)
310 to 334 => 420.7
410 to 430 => 96.03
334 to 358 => 327.9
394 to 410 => 176.8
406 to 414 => 142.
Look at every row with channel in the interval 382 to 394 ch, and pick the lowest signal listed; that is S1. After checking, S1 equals 393.5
